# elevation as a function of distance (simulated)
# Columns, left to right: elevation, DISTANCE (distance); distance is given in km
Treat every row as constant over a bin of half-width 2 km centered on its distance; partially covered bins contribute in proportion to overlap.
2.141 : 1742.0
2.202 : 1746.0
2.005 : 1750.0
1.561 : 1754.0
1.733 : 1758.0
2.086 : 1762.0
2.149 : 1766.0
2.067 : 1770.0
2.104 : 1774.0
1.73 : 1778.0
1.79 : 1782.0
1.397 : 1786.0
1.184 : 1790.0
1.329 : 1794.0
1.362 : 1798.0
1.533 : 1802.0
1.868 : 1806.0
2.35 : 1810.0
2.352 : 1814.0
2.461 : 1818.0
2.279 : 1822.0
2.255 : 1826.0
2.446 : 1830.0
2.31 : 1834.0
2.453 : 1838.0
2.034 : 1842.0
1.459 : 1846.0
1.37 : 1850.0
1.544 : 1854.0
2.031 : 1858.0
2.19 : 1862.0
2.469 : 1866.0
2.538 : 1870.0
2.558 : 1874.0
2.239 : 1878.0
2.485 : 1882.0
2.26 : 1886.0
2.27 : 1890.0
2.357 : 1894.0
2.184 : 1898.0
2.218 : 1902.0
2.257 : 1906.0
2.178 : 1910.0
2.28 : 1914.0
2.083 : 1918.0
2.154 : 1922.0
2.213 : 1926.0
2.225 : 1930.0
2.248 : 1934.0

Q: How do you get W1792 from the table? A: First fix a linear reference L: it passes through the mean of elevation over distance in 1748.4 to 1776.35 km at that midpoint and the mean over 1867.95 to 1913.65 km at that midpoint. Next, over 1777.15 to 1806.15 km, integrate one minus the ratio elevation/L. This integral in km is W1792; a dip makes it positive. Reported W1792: 7.7 km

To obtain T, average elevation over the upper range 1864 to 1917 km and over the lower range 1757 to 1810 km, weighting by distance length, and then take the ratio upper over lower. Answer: 1.34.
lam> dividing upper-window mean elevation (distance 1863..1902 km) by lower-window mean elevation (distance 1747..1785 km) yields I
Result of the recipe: 1.2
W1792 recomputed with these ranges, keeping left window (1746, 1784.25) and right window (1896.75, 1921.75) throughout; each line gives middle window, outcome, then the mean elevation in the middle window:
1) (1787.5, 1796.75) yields 3.3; 1.27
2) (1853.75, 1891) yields -2.9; 2.29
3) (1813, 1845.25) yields -3.8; 2.29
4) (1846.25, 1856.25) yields 3.0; 1.47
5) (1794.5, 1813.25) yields 2.1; 1.78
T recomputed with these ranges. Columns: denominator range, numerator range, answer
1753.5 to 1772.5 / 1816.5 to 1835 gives 1.20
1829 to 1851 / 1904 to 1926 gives 1.08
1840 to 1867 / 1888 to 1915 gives 1.22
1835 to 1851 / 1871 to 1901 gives 1.24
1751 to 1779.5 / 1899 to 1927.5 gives 1.14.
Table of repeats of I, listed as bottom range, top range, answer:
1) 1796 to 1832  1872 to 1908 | 1.10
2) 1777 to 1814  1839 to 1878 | 1.24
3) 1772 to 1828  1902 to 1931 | 1.18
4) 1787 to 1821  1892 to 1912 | 1.24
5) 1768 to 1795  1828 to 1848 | 1.28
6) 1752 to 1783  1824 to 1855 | 1.05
